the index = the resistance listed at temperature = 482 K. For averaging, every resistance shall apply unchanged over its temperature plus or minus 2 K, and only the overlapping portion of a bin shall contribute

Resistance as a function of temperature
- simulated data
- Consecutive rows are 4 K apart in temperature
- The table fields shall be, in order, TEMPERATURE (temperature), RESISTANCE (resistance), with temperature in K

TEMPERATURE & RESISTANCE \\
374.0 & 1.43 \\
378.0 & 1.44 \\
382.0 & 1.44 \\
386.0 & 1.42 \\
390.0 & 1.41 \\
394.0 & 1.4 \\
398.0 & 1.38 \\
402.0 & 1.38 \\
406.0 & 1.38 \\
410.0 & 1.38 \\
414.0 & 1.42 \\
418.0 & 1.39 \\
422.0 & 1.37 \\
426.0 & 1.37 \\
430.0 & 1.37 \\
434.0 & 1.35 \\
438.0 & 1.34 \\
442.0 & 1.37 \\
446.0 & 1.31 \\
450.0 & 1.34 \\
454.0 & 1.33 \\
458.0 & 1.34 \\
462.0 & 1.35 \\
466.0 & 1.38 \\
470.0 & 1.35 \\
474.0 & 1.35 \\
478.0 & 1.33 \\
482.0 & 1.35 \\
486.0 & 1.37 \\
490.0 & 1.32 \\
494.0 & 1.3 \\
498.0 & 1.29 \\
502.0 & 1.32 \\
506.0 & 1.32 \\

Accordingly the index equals 1.35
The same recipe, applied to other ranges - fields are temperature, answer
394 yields 1.4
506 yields 1.32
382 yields 1.44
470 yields 1.35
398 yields 1.38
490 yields 1.32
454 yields 1.33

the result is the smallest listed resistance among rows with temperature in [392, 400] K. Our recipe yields 1.38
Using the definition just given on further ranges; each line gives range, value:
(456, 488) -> 1.33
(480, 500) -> 1.29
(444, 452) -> 1.31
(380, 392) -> 1.41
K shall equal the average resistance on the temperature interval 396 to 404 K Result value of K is 1.38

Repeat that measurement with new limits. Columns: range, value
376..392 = 1.43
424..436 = 1.36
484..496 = 1.33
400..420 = 1.39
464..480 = 1.35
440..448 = 1.34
